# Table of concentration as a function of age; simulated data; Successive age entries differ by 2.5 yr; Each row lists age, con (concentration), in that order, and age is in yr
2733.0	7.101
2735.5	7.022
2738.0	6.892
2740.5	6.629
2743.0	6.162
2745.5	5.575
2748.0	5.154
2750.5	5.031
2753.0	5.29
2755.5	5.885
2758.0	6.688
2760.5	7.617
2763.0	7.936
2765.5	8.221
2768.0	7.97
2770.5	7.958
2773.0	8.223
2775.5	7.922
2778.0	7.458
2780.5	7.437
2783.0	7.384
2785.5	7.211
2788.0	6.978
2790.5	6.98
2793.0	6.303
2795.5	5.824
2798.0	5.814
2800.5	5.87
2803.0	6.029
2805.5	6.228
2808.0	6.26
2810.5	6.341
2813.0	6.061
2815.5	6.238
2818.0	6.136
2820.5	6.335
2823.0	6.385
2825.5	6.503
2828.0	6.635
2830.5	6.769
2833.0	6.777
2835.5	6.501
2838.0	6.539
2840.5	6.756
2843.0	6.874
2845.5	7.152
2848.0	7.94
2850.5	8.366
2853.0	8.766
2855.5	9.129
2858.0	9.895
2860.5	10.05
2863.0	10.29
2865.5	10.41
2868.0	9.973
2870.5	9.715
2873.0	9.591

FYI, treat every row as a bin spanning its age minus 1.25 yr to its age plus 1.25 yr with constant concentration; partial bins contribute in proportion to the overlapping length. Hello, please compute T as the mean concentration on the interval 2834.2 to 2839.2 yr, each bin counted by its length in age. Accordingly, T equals 6.52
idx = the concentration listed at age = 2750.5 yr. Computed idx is 5.031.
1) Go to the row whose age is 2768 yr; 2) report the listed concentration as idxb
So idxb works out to 7.97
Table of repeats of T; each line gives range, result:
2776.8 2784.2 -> 7.43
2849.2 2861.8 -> 9.24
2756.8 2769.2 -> 7.69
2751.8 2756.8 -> 5.6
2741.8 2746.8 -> 5.86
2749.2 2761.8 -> 6.11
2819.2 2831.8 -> 6.52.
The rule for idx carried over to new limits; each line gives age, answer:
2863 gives 10.29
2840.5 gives 6.756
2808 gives 6.26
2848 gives 7.94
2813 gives 6.061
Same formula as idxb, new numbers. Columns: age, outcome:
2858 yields 9.895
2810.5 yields 6.341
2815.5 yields 6.238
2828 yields 6.635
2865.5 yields 10.41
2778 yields 7.458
